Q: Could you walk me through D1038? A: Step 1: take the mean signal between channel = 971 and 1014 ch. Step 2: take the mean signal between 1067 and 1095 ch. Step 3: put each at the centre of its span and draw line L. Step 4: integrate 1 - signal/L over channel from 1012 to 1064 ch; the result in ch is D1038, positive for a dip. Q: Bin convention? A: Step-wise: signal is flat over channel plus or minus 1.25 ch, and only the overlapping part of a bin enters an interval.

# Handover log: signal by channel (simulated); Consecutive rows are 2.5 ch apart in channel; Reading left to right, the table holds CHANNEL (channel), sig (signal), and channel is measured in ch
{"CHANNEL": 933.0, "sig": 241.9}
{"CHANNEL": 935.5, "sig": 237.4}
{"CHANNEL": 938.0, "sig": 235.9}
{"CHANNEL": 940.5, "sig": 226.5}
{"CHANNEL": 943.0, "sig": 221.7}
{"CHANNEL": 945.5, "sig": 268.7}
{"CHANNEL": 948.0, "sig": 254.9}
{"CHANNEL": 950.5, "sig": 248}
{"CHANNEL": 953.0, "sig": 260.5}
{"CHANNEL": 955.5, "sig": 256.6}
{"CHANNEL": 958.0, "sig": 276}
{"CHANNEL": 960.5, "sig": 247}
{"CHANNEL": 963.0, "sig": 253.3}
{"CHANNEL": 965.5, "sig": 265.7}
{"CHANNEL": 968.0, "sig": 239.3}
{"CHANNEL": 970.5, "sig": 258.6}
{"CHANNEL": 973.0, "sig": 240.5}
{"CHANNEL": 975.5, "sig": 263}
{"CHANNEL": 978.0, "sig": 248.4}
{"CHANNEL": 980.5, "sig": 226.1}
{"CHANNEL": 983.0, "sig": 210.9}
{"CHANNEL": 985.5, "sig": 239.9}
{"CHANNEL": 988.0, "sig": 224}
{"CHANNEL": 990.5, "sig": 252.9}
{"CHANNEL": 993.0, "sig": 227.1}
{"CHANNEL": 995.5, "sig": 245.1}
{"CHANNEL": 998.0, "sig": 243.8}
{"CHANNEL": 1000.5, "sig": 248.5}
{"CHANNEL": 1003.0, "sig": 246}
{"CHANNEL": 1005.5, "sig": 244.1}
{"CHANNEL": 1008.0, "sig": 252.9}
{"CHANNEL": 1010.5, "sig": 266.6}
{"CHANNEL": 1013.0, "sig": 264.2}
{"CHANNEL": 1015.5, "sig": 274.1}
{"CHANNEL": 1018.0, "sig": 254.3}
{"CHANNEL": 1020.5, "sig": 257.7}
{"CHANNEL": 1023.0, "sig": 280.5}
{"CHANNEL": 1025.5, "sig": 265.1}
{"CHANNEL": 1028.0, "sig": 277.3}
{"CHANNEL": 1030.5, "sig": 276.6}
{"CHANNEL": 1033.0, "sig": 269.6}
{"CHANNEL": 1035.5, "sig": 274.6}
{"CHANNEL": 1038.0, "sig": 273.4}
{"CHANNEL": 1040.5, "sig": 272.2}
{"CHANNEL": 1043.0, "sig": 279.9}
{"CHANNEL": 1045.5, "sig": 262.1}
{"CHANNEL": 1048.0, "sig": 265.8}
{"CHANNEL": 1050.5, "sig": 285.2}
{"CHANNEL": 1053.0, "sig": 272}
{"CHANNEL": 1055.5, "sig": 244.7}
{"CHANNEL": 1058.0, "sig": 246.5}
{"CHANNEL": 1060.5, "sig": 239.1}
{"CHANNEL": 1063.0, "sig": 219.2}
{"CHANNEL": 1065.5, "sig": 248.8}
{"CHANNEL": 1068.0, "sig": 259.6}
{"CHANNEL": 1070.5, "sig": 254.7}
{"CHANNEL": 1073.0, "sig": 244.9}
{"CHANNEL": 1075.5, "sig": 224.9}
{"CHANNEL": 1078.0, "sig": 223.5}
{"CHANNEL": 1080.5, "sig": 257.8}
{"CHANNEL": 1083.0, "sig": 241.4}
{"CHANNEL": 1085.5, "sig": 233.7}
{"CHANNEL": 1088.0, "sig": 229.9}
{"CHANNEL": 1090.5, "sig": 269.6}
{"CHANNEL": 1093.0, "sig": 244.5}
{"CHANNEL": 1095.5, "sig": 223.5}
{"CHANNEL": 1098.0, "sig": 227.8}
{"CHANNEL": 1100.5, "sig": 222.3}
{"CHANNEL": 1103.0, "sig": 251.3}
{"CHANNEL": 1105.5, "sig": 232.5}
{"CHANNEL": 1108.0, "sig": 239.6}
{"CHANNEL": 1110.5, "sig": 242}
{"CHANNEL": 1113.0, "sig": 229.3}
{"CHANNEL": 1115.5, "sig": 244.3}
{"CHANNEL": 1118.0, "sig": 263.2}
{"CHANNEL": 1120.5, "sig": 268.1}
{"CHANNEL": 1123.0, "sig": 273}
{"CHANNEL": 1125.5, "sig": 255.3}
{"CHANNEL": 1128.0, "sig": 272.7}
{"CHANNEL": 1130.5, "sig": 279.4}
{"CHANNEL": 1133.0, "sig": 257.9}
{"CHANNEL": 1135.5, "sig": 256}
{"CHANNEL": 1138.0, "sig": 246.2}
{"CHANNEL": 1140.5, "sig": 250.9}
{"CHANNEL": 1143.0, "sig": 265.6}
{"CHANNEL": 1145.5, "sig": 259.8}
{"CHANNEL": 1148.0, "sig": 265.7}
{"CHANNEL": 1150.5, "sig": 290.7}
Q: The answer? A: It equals -4.5 ch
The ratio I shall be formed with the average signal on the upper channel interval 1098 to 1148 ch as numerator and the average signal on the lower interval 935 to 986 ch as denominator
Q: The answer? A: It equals 1.02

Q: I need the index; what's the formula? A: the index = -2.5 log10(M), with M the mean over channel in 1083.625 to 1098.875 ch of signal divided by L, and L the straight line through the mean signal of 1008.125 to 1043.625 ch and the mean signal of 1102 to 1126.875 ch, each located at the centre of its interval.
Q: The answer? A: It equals 0.07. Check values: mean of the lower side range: 270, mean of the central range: 239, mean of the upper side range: 250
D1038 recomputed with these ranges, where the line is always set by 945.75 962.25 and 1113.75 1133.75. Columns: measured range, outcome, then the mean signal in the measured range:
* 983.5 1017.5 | 1.5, 248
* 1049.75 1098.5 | 3.2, 244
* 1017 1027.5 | -0.2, 266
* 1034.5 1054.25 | -0.9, 273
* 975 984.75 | 0.9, 235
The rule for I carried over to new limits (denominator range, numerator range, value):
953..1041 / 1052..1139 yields 0.97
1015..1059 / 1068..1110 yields 0.89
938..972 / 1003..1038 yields 1.06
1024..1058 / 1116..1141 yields 0.97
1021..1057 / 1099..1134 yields 0.93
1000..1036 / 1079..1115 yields 0.91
